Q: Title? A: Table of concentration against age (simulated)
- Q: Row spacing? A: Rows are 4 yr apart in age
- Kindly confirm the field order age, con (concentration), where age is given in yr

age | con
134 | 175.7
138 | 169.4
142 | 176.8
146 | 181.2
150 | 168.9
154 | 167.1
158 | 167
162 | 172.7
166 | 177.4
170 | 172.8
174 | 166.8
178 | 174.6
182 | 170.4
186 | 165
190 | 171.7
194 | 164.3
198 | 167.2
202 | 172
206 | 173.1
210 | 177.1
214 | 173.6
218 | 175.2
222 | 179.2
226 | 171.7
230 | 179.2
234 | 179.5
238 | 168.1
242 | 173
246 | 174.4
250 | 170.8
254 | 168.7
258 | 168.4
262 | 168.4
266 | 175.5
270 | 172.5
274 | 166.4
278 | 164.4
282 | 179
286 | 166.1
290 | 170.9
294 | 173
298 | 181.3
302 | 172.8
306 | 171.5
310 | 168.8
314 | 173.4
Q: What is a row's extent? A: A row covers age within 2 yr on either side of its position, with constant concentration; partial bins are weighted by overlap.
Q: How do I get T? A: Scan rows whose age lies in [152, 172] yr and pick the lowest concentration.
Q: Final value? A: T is 167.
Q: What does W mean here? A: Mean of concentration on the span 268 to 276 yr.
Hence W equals 169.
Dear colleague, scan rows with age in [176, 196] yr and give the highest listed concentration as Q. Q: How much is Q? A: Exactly 174.6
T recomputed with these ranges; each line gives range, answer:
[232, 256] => 168.1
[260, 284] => 164.4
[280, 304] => 166.1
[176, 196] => 164.3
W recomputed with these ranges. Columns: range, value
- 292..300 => 177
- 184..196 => 167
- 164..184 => 172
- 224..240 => 175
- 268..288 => 170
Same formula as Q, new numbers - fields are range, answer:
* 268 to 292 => 179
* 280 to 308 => 181.3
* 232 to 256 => 179.5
